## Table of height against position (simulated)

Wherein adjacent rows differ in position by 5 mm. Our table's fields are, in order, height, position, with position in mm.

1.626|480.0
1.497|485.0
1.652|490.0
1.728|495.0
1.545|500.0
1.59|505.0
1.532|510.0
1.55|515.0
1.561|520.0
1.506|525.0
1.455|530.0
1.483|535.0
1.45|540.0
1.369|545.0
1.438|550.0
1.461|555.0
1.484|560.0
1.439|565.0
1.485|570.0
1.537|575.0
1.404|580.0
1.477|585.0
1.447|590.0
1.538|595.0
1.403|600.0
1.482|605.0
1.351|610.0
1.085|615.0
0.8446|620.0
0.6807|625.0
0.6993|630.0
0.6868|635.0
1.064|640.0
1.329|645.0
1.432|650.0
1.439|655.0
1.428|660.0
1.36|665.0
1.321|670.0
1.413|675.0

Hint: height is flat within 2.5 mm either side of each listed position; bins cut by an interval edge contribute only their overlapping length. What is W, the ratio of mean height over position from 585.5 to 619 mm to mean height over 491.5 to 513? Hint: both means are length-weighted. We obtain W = 0.9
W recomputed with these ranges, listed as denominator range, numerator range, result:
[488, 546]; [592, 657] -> 0.75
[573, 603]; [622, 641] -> 0.52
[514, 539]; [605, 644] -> 0.64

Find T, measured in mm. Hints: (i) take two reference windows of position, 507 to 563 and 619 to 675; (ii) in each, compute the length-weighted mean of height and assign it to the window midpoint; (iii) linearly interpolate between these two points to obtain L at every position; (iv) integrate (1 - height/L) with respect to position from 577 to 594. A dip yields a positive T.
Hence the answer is -1.6 mm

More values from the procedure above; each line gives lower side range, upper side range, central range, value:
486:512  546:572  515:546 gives 0.9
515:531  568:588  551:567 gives 0.3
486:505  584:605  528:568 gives 2.4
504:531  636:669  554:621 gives 1.0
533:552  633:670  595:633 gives 6.4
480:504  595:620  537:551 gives 0.5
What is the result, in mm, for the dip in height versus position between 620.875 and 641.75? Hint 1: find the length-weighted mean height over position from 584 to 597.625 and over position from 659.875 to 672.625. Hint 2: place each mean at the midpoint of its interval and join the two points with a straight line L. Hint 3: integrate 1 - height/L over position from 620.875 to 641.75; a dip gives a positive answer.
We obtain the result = 9.4 mm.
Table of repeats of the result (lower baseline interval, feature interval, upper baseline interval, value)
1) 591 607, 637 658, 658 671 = 1.41 mm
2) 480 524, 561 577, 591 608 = 0.20 mm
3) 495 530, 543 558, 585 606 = 0.87 mm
